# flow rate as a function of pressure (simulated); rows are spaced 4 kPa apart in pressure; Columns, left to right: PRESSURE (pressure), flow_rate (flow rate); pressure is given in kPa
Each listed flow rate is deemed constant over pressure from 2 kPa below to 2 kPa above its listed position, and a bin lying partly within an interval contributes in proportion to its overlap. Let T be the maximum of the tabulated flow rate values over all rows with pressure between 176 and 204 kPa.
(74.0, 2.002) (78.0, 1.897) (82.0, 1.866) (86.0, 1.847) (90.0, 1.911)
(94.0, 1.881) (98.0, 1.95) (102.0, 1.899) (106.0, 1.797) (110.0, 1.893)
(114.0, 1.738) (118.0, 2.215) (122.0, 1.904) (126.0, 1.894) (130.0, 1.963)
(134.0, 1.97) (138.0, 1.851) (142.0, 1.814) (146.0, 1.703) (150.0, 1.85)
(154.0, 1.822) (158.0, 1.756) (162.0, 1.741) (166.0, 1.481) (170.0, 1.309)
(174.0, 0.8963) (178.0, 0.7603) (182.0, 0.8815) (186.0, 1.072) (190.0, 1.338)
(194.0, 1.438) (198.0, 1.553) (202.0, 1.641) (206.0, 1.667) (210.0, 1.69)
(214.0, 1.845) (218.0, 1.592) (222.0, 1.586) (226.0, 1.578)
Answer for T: 1.641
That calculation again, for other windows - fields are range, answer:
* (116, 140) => 2.215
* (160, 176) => 1.741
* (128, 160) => 1.97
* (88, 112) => 1.95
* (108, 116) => 1.893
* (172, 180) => 0.8963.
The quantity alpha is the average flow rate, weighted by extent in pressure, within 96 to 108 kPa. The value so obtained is 1.88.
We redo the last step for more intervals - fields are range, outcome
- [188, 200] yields 1.44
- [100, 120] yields 1.91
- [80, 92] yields 1.87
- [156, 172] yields 1.57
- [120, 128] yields 1.9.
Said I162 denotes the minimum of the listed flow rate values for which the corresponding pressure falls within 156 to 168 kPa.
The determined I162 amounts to 1.481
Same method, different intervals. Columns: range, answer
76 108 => 1.797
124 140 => 1.851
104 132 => 1.738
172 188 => 0.7603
